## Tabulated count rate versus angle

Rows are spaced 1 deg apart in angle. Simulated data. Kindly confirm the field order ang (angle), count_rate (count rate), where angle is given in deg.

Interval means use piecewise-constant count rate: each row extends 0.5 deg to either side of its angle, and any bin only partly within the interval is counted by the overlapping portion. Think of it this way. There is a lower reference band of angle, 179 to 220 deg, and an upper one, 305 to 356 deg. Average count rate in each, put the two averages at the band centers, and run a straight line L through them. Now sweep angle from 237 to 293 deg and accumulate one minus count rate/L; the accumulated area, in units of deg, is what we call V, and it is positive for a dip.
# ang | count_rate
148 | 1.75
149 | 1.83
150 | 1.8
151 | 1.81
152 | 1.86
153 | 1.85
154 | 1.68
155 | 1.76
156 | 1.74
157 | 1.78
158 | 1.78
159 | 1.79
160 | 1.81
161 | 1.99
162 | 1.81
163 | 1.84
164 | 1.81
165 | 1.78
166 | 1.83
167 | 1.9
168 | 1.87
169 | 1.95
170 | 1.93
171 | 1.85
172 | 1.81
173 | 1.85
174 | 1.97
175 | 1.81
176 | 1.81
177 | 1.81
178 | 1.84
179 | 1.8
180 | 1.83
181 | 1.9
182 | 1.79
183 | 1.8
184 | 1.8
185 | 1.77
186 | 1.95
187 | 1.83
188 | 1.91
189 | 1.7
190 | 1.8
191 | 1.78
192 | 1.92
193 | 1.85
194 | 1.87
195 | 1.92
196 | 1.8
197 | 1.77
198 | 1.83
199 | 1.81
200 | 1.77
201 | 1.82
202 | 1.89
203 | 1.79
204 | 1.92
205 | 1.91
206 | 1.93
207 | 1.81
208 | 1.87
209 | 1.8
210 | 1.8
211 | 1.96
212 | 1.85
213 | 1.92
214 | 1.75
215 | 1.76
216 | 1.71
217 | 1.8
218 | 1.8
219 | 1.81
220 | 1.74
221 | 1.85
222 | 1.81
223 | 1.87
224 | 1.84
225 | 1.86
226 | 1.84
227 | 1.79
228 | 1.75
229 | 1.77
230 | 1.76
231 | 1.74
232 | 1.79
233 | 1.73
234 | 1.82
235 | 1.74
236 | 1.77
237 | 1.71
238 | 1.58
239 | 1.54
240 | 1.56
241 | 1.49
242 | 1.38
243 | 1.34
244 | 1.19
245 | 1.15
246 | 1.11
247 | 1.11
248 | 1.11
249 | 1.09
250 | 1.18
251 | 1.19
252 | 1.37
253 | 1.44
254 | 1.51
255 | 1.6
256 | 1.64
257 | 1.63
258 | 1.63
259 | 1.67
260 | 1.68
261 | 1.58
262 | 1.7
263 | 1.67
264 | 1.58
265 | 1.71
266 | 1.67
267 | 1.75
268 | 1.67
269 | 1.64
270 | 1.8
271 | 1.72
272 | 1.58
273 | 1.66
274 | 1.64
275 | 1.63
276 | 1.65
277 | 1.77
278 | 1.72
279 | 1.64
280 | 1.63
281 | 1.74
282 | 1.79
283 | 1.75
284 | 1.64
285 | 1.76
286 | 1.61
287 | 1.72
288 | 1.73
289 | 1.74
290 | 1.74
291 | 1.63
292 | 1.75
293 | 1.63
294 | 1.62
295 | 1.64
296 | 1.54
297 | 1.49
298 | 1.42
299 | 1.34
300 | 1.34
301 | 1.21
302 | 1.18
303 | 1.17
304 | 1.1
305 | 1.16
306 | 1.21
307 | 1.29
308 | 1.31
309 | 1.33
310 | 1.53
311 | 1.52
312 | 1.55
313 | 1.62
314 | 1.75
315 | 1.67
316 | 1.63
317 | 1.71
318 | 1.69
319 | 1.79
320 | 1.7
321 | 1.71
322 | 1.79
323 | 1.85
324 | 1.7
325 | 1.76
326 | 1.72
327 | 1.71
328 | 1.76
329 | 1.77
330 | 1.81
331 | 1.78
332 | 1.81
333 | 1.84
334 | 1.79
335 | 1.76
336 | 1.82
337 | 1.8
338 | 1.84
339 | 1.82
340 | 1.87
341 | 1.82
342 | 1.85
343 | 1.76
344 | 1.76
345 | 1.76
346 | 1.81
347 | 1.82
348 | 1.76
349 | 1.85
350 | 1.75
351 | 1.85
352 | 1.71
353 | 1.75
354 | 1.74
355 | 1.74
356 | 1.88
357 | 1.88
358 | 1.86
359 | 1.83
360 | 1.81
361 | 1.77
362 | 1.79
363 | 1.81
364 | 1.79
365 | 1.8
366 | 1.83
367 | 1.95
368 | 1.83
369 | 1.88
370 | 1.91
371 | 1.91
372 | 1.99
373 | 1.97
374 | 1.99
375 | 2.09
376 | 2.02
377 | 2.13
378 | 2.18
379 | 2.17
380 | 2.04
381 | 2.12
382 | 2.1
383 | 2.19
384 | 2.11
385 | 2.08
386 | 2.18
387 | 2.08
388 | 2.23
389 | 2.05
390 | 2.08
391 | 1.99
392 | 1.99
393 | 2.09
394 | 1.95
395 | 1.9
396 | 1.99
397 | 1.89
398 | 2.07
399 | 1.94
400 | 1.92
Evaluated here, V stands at 6.34 deg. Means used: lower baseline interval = 1.83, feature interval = 1.57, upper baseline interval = 1.71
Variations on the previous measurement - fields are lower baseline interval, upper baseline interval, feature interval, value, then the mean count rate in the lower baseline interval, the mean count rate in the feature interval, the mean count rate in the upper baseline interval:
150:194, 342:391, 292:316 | 5.9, 1.83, 1.43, 1.92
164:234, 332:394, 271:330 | 8.9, 1.83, 1.6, 1.91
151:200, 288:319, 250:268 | 0.3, 1.83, 1.58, 1.49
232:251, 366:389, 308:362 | 3.0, 1.43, 1.75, 2.05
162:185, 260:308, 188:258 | 1.8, 1.84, 1.68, 1.58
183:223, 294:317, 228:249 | 2.2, 1.83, 1.51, 1.42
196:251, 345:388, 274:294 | 1.0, 1.68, 1.69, 1.92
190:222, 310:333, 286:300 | 1.1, 1.83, 1.6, 1.72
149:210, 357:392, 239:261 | 5.8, 1.83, 1.39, 1.99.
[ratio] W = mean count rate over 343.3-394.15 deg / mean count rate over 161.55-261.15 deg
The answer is 1.12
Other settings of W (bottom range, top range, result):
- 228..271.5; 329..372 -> 1.17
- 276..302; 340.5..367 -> 1.12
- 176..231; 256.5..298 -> 0.91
